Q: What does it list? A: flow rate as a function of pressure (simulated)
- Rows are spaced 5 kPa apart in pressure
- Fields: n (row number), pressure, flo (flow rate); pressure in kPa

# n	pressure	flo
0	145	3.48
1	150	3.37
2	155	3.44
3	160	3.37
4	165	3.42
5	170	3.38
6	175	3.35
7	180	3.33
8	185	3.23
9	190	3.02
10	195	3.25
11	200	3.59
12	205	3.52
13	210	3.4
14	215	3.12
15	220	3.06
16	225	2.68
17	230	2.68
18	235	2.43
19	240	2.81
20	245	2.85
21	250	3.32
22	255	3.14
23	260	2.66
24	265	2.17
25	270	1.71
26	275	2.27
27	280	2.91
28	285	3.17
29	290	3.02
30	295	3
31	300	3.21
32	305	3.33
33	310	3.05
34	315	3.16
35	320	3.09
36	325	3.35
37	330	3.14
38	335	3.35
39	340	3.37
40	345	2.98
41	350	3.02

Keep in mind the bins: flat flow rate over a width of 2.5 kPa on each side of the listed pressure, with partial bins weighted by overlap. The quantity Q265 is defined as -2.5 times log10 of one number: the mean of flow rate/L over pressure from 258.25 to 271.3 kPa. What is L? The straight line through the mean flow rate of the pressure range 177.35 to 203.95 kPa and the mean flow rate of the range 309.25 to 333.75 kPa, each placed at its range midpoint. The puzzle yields 0.42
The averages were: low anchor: 3.3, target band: 2.2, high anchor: 3.18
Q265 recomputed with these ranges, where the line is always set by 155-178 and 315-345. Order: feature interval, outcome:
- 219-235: 0.22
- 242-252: 0.08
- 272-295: 0.16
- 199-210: -0.05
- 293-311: 0.03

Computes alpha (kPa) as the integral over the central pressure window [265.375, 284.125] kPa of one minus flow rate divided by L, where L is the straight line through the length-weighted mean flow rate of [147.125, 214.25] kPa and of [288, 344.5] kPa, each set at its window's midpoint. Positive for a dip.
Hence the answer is 5.1 kPa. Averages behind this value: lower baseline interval 3.35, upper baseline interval 3.18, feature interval 2.36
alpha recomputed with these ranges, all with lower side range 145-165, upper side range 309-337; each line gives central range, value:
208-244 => 4.8 kPa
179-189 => 0.4 kPa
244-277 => 7.0 kPa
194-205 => -0.4 kPa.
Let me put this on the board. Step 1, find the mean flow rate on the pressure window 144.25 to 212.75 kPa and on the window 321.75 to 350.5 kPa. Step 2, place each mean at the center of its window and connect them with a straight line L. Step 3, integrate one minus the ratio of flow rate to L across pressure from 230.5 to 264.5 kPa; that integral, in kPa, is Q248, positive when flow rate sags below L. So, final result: 5.0 kPa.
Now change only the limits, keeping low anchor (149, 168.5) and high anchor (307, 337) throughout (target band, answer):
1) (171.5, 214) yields 0.34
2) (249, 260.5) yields 0.73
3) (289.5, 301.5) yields 0.55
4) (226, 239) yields 2.78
